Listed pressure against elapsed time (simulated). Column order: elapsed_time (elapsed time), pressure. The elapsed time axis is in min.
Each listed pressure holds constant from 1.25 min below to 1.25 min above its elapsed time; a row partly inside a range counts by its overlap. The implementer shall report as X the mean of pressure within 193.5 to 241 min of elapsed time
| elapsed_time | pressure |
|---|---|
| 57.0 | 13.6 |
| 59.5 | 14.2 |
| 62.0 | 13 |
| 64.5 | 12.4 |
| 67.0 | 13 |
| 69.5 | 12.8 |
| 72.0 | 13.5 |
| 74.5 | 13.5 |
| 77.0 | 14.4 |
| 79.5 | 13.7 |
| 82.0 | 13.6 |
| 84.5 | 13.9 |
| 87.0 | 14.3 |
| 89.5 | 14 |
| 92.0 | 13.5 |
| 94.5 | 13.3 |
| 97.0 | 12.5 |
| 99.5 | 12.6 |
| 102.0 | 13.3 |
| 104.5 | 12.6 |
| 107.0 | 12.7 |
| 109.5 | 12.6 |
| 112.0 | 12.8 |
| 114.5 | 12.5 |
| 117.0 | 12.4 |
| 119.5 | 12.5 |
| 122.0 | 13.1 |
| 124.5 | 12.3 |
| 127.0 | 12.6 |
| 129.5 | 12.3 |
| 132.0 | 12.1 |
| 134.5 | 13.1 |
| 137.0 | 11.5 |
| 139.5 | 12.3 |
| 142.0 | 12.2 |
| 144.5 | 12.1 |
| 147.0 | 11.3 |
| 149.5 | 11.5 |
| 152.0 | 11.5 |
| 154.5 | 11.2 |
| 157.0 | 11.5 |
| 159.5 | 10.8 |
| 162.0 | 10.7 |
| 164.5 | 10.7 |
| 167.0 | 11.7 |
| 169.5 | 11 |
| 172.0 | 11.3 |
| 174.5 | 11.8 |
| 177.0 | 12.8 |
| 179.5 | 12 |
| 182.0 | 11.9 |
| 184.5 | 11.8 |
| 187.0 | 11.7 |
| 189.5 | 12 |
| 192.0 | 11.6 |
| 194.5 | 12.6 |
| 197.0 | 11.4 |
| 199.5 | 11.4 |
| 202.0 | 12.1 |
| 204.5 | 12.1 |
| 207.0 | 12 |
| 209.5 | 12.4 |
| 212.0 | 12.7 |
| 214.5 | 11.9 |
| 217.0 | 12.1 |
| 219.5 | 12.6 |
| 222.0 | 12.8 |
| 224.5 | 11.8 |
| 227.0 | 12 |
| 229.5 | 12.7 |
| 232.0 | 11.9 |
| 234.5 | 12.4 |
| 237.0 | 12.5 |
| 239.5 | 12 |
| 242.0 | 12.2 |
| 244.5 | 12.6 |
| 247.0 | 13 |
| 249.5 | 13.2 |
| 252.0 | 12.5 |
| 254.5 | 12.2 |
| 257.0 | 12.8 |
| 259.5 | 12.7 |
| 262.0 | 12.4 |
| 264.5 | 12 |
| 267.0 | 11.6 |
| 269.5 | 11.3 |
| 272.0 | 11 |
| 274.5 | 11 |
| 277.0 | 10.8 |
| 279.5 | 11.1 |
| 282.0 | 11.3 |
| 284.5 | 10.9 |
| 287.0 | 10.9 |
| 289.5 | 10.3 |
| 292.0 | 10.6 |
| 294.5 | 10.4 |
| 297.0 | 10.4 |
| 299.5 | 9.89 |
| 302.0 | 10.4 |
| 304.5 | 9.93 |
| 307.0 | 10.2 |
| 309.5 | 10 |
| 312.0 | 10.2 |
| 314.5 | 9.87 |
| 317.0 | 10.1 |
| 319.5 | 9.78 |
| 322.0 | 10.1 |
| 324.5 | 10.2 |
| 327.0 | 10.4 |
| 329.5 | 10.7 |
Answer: 12.2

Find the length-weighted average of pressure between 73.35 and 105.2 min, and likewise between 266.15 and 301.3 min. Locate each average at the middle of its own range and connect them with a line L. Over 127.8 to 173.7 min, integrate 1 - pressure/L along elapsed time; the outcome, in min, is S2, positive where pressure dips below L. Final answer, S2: 3.8 min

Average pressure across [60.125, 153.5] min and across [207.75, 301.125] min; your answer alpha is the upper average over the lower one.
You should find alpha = 0.92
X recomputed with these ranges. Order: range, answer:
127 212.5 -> 11.8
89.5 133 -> 12.7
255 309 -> 11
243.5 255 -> 12.7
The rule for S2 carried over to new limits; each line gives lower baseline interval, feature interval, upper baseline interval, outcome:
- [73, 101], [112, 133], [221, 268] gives 1.27 min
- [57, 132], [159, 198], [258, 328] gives 1.46 min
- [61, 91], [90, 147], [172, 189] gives 1.34 min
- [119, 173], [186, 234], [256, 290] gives -2.02 min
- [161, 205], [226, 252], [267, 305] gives -3.00 min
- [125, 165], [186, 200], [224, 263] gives 0.32 min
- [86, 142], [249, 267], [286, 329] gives -2.62 min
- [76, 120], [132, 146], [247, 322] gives 0.55 min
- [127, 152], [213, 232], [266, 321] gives -1.73 min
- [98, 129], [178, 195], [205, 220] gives 0.60 min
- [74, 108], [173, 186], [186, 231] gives 0.41 min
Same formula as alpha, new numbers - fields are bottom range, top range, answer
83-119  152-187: 0.88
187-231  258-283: 0.95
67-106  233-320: 0.84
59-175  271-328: 0.83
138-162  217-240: 1.06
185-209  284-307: 0.87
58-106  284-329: 0.77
